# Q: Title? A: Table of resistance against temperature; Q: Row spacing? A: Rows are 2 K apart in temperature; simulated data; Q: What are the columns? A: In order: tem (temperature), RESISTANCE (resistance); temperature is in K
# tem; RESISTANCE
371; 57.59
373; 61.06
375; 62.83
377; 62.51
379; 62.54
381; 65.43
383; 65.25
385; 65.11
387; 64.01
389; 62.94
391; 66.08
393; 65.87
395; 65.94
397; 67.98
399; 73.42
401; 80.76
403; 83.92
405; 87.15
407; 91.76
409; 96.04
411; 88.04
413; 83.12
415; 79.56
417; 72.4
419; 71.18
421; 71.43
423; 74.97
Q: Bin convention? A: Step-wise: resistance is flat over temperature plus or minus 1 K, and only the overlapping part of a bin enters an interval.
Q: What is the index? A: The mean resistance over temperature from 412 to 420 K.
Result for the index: 76.6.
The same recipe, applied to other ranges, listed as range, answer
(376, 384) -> 63.9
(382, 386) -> 65.2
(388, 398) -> 65.8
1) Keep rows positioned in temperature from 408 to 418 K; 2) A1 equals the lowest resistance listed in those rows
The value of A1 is 72.4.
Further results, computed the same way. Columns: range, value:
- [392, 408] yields 65.87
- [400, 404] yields 80.76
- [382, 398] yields 62.94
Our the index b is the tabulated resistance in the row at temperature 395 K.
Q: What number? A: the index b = 65.94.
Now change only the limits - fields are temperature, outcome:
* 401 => 80.76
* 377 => 62.51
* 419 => 71.18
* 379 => 62.54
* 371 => 57.59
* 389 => 62.94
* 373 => 61.06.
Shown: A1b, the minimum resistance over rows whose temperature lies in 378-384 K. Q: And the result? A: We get 62.54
